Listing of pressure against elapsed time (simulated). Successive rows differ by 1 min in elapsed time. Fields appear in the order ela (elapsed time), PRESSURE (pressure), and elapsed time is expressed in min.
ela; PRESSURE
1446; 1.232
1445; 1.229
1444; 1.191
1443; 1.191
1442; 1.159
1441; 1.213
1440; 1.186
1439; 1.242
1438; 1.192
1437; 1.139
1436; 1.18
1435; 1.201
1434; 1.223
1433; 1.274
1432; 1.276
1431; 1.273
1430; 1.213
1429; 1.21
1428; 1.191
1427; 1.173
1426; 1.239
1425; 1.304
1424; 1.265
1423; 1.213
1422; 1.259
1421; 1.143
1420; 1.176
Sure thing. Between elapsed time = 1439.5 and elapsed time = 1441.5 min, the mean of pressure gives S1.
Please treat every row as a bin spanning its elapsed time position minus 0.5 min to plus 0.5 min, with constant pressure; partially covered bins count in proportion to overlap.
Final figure 1.2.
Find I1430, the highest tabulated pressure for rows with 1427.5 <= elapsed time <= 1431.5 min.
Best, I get 1.273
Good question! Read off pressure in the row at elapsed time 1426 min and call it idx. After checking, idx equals 1.239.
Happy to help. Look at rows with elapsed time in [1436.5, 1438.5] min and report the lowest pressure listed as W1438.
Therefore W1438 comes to 1.139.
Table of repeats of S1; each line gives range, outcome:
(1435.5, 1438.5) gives 1.17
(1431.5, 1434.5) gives 1.26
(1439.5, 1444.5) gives 1.19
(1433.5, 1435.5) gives 1.21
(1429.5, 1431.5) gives 1.24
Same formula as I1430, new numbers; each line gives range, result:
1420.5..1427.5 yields 1.304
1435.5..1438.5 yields 1.192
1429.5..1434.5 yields 1.276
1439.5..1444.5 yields 1.213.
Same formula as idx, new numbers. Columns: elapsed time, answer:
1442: 1.159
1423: 1.213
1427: 1.173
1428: 1.191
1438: 1.192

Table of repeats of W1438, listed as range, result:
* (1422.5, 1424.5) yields 1.213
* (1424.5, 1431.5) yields 1.173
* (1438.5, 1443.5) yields 1.159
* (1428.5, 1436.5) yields 1.18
